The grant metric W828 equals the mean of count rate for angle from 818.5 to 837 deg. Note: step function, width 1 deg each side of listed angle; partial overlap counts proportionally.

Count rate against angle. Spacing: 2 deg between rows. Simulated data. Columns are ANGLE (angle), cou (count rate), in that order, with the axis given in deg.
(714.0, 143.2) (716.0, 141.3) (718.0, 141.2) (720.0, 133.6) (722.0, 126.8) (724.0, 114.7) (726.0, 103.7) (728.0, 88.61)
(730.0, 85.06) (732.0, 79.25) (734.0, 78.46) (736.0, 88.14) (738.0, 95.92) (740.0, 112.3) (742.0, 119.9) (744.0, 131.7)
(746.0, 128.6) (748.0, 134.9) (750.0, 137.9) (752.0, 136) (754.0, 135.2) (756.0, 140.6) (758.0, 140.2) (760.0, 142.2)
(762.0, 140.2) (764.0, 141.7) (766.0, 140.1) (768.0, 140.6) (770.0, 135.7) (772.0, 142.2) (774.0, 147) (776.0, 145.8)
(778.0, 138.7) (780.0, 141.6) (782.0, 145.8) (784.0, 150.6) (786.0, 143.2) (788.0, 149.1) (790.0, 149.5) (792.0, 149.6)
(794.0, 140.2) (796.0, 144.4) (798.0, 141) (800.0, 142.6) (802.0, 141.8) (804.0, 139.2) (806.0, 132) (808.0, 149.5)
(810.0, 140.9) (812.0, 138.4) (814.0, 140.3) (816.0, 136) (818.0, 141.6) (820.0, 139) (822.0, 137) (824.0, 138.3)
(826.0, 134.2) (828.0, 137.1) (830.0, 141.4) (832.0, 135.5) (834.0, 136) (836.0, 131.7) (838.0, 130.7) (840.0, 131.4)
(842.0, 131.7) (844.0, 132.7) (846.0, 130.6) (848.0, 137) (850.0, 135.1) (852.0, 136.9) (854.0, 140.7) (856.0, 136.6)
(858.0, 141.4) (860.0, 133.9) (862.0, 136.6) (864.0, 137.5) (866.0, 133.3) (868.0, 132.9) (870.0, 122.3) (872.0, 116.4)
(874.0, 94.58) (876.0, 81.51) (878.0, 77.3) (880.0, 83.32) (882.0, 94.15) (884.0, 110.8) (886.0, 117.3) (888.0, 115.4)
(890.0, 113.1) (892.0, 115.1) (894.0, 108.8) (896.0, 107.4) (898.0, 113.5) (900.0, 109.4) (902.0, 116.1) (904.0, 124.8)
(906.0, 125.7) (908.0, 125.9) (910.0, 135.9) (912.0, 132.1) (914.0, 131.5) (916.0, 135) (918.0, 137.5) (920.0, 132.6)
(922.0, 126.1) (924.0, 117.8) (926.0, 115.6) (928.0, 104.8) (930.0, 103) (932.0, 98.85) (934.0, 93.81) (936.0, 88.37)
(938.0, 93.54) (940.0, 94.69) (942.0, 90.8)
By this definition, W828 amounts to 137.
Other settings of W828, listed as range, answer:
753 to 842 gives 140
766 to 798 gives 144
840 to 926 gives 122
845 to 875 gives 131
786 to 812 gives 143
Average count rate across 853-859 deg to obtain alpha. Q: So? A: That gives 140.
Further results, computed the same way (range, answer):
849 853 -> 136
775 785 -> 144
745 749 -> 132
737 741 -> 104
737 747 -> 118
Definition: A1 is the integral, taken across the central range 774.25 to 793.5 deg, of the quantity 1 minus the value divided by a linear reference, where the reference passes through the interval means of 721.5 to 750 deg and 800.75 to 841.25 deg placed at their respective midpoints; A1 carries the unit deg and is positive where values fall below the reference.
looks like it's -3.3 deg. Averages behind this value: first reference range 107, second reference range 138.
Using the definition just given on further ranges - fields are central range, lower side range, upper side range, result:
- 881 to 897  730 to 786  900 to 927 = 2.1 deg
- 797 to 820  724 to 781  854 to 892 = -3.7 deg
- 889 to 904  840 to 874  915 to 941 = 0.9 deg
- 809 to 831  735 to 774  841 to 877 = -1.5 deg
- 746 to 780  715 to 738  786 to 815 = -4.1 deg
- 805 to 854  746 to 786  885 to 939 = -2.5 deg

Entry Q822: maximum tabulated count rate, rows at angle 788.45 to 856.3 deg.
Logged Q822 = 149.6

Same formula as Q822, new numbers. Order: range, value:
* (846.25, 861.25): 141.4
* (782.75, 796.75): 150.6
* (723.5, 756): 140.6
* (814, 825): 141.6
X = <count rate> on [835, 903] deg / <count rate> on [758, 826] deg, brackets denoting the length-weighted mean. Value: 0.85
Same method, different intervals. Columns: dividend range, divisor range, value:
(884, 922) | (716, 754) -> 1.06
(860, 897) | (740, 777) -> 0.81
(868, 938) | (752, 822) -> 0.79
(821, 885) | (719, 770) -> 1.04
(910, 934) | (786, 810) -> 0.84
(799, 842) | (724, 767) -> 1.16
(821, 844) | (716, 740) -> 1.28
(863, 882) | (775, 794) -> 0.74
